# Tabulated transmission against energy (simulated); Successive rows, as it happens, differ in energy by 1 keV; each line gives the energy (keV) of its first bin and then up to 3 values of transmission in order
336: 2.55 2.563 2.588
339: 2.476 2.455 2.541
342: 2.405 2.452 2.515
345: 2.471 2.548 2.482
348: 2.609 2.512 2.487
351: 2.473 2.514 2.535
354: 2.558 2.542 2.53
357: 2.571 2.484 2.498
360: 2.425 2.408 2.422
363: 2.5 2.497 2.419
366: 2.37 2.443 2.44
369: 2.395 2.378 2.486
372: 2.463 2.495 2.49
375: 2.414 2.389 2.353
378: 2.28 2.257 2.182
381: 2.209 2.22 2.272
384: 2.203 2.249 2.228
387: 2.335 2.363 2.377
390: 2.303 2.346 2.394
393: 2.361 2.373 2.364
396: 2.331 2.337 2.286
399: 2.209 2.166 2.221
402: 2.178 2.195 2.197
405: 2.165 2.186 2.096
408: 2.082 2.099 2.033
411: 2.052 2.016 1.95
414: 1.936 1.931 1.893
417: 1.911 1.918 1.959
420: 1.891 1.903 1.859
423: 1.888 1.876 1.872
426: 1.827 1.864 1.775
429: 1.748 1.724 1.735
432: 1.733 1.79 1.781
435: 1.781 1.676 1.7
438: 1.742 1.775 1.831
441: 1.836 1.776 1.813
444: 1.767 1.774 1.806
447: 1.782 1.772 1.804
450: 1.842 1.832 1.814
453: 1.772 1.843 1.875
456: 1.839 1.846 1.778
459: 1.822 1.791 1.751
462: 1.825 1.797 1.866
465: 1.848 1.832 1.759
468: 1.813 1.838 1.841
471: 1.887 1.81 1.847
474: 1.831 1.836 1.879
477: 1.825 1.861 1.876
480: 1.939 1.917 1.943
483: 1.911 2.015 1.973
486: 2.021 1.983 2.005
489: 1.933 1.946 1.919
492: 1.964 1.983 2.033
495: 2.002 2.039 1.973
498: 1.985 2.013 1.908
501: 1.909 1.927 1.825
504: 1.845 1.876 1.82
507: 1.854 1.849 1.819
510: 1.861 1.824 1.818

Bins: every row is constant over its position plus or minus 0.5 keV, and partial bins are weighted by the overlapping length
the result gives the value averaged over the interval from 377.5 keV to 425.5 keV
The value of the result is 2.14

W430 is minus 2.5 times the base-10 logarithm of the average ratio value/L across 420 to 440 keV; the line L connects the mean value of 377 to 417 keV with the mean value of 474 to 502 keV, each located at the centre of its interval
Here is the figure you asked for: 0.17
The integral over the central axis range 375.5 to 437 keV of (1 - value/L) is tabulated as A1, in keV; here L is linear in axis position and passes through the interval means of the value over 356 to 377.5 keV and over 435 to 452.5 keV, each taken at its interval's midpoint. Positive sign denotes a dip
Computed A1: 0.9 keV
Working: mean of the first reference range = 2.45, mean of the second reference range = 1.78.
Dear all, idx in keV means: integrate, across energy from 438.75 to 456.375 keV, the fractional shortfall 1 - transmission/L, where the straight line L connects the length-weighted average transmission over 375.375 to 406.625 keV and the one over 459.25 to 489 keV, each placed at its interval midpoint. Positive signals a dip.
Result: 1.7 keV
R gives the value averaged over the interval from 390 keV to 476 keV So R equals 1.93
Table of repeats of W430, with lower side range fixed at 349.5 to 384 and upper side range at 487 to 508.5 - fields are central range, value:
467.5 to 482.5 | 0.09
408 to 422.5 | 0.15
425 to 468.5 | 0.18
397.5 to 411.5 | 0.06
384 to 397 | 0.00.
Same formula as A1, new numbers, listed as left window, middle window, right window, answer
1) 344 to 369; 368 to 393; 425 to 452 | -0.6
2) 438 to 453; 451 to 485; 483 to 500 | 0.7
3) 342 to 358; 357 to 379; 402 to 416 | -0.5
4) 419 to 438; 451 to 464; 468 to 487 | 0.3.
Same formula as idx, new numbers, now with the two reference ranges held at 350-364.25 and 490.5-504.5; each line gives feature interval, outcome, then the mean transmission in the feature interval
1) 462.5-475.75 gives 1.5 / 1.83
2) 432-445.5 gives 2.5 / 1.77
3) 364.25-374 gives 0.1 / 2.44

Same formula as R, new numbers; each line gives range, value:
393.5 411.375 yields 2.2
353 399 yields 2.38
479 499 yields 1.97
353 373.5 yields 2.47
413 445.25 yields 1.82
